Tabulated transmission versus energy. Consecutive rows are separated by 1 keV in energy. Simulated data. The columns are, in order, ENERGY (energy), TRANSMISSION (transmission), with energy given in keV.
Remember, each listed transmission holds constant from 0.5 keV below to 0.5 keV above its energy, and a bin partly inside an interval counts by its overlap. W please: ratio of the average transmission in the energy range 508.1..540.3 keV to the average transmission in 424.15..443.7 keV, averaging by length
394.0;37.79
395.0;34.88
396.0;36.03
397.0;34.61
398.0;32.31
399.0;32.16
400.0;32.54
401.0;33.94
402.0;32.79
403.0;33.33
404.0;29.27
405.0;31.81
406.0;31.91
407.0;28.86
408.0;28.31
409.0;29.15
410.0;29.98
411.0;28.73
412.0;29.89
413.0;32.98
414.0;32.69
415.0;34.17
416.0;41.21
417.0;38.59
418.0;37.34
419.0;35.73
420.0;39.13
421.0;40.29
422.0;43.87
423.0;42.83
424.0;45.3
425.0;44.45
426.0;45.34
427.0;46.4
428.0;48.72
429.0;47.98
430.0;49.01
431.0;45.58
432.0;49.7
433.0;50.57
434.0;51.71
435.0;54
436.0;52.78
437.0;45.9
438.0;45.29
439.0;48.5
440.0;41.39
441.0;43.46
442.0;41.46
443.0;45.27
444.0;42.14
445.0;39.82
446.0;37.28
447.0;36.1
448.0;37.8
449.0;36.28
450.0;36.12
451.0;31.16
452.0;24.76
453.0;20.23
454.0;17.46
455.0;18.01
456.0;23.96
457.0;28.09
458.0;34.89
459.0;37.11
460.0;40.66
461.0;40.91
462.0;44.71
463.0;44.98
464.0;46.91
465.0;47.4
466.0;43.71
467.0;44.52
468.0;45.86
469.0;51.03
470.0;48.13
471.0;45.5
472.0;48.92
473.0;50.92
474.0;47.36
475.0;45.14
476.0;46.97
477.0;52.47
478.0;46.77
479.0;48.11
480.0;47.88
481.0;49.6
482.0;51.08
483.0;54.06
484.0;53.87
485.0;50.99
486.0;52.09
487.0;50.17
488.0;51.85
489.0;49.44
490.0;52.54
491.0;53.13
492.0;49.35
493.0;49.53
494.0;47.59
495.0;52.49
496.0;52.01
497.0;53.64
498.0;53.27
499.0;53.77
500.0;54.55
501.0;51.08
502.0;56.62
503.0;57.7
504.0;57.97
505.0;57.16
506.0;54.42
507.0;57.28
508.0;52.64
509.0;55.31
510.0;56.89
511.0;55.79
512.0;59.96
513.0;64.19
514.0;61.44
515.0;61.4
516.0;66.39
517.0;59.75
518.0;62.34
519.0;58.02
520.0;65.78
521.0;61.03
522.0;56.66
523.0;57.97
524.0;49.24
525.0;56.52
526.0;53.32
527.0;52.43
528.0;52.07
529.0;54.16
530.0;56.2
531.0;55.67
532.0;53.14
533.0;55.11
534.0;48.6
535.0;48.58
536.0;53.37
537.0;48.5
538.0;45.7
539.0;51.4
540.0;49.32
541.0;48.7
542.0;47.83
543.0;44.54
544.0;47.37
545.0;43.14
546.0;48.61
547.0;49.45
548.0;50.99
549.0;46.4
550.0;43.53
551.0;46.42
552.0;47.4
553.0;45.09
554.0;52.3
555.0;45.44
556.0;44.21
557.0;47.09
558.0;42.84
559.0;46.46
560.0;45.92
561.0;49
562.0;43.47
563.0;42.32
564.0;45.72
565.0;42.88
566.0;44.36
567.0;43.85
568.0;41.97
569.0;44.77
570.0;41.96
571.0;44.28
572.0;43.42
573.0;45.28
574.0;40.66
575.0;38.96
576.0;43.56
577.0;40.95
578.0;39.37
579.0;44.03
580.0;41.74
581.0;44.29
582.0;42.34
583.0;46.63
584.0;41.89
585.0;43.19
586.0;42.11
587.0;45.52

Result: 1.18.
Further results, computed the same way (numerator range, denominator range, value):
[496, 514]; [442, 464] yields 1.62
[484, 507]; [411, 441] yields 1.22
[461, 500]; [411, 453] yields 1.19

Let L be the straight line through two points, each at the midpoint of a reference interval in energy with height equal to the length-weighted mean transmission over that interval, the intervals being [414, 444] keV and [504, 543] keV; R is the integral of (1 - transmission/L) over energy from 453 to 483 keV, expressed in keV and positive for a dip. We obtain 4.0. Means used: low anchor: 44.4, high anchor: 55.3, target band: 42.5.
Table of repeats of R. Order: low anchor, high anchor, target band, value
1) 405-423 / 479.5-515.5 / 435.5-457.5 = 2.94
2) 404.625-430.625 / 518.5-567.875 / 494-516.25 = -4.98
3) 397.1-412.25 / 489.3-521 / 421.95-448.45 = -4.63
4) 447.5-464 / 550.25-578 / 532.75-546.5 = -2.24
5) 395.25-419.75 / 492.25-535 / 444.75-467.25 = 4.31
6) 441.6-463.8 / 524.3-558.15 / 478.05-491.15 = -3.60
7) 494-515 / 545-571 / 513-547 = -1.84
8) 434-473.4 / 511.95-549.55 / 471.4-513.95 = -5.00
